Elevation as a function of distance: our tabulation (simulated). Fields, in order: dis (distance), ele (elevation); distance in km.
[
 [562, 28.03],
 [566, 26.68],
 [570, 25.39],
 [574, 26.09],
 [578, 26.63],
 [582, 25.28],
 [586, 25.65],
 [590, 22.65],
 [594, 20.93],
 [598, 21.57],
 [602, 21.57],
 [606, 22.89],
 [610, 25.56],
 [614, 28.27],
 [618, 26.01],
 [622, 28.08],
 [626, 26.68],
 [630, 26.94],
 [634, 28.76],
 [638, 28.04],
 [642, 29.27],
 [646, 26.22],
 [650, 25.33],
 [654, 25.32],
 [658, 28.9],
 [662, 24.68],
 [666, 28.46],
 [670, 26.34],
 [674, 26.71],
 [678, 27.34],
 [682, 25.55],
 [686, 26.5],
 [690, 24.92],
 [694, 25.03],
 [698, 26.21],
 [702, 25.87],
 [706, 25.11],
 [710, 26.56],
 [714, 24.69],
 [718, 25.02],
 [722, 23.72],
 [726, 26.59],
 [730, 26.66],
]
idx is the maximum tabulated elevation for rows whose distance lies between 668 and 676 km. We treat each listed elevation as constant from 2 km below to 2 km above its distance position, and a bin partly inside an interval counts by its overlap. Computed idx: 26.71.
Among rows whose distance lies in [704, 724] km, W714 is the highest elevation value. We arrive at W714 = 26.56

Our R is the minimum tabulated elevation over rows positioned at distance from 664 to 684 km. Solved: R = 25.55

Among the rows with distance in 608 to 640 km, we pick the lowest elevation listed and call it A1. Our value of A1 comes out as 25.56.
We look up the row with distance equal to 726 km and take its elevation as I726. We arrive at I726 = 26.59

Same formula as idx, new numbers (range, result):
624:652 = 29.27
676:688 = 27.34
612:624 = 28.27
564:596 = 26.68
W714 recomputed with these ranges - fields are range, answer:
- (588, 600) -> 22.65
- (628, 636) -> 28.76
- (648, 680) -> 28.9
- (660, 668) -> 28.46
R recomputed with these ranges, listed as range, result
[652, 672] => 24.68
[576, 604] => 20.93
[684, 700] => 24.92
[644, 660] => 25.32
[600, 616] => 21.57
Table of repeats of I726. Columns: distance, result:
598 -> 21.57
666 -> 28.46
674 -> 26.71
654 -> 25.32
